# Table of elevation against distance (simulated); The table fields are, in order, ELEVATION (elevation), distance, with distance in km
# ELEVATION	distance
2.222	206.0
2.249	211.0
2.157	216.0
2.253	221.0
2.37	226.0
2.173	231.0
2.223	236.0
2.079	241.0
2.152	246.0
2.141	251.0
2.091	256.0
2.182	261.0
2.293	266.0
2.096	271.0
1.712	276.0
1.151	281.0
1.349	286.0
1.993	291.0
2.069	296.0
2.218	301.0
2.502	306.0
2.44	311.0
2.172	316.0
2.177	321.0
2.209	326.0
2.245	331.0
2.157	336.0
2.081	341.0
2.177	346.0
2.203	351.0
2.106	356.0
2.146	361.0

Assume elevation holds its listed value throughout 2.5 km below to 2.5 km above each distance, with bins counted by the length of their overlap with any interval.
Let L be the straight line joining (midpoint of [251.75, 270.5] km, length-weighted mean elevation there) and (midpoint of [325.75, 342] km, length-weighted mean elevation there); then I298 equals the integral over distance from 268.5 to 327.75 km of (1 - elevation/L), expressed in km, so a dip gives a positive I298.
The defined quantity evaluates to 4.65 km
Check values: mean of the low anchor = 2.17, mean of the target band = 2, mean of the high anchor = 2.18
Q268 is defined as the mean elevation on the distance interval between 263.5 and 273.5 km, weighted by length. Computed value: 2.19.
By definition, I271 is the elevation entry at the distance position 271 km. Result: 2.096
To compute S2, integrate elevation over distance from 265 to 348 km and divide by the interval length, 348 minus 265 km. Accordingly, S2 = 2.06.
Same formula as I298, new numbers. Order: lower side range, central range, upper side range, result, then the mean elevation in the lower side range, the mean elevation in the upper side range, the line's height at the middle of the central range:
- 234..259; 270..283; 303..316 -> 3.7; 2.14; 2.4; 2.26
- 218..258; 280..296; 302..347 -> 4.3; 2.19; 2.24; 2.22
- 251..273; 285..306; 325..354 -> 1.5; 2.16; 2.18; 2.17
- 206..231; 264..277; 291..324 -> 1.1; 2.25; 2.24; 2.24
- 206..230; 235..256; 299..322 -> 1.2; 2.25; 2.31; 2.27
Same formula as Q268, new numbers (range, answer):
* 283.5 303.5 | 1.91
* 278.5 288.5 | 1.25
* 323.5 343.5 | 2.17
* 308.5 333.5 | 2.25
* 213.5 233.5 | 2.24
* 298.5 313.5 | 2.39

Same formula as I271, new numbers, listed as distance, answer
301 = 2.218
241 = 2.079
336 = 2.157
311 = 2.44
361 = 2.146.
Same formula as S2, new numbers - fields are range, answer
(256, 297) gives 1.86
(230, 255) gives 2.15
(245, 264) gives 2.14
